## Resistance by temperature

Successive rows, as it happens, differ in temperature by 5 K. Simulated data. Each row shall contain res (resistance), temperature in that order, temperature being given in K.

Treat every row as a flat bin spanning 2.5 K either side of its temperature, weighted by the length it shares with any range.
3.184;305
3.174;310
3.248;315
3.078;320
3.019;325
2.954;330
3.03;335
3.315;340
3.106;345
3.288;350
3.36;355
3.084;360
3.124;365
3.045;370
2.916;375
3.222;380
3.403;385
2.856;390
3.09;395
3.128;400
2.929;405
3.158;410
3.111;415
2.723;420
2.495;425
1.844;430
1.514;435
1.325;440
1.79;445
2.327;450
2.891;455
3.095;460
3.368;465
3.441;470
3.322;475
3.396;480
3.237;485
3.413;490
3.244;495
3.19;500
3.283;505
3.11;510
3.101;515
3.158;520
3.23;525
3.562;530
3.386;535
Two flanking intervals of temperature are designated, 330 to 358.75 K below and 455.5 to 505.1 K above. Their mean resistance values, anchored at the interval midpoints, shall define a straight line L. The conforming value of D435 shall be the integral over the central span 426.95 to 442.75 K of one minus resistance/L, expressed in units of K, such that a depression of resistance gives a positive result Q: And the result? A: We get 8.0 K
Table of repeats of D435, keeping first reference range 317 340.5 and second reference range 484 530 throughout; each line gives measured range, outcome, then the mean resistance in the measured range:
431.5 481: 9.0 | 2.61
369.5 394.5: 0.2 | 3.09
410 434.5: 4.9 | 2.52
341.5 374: -0.7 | 3.16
